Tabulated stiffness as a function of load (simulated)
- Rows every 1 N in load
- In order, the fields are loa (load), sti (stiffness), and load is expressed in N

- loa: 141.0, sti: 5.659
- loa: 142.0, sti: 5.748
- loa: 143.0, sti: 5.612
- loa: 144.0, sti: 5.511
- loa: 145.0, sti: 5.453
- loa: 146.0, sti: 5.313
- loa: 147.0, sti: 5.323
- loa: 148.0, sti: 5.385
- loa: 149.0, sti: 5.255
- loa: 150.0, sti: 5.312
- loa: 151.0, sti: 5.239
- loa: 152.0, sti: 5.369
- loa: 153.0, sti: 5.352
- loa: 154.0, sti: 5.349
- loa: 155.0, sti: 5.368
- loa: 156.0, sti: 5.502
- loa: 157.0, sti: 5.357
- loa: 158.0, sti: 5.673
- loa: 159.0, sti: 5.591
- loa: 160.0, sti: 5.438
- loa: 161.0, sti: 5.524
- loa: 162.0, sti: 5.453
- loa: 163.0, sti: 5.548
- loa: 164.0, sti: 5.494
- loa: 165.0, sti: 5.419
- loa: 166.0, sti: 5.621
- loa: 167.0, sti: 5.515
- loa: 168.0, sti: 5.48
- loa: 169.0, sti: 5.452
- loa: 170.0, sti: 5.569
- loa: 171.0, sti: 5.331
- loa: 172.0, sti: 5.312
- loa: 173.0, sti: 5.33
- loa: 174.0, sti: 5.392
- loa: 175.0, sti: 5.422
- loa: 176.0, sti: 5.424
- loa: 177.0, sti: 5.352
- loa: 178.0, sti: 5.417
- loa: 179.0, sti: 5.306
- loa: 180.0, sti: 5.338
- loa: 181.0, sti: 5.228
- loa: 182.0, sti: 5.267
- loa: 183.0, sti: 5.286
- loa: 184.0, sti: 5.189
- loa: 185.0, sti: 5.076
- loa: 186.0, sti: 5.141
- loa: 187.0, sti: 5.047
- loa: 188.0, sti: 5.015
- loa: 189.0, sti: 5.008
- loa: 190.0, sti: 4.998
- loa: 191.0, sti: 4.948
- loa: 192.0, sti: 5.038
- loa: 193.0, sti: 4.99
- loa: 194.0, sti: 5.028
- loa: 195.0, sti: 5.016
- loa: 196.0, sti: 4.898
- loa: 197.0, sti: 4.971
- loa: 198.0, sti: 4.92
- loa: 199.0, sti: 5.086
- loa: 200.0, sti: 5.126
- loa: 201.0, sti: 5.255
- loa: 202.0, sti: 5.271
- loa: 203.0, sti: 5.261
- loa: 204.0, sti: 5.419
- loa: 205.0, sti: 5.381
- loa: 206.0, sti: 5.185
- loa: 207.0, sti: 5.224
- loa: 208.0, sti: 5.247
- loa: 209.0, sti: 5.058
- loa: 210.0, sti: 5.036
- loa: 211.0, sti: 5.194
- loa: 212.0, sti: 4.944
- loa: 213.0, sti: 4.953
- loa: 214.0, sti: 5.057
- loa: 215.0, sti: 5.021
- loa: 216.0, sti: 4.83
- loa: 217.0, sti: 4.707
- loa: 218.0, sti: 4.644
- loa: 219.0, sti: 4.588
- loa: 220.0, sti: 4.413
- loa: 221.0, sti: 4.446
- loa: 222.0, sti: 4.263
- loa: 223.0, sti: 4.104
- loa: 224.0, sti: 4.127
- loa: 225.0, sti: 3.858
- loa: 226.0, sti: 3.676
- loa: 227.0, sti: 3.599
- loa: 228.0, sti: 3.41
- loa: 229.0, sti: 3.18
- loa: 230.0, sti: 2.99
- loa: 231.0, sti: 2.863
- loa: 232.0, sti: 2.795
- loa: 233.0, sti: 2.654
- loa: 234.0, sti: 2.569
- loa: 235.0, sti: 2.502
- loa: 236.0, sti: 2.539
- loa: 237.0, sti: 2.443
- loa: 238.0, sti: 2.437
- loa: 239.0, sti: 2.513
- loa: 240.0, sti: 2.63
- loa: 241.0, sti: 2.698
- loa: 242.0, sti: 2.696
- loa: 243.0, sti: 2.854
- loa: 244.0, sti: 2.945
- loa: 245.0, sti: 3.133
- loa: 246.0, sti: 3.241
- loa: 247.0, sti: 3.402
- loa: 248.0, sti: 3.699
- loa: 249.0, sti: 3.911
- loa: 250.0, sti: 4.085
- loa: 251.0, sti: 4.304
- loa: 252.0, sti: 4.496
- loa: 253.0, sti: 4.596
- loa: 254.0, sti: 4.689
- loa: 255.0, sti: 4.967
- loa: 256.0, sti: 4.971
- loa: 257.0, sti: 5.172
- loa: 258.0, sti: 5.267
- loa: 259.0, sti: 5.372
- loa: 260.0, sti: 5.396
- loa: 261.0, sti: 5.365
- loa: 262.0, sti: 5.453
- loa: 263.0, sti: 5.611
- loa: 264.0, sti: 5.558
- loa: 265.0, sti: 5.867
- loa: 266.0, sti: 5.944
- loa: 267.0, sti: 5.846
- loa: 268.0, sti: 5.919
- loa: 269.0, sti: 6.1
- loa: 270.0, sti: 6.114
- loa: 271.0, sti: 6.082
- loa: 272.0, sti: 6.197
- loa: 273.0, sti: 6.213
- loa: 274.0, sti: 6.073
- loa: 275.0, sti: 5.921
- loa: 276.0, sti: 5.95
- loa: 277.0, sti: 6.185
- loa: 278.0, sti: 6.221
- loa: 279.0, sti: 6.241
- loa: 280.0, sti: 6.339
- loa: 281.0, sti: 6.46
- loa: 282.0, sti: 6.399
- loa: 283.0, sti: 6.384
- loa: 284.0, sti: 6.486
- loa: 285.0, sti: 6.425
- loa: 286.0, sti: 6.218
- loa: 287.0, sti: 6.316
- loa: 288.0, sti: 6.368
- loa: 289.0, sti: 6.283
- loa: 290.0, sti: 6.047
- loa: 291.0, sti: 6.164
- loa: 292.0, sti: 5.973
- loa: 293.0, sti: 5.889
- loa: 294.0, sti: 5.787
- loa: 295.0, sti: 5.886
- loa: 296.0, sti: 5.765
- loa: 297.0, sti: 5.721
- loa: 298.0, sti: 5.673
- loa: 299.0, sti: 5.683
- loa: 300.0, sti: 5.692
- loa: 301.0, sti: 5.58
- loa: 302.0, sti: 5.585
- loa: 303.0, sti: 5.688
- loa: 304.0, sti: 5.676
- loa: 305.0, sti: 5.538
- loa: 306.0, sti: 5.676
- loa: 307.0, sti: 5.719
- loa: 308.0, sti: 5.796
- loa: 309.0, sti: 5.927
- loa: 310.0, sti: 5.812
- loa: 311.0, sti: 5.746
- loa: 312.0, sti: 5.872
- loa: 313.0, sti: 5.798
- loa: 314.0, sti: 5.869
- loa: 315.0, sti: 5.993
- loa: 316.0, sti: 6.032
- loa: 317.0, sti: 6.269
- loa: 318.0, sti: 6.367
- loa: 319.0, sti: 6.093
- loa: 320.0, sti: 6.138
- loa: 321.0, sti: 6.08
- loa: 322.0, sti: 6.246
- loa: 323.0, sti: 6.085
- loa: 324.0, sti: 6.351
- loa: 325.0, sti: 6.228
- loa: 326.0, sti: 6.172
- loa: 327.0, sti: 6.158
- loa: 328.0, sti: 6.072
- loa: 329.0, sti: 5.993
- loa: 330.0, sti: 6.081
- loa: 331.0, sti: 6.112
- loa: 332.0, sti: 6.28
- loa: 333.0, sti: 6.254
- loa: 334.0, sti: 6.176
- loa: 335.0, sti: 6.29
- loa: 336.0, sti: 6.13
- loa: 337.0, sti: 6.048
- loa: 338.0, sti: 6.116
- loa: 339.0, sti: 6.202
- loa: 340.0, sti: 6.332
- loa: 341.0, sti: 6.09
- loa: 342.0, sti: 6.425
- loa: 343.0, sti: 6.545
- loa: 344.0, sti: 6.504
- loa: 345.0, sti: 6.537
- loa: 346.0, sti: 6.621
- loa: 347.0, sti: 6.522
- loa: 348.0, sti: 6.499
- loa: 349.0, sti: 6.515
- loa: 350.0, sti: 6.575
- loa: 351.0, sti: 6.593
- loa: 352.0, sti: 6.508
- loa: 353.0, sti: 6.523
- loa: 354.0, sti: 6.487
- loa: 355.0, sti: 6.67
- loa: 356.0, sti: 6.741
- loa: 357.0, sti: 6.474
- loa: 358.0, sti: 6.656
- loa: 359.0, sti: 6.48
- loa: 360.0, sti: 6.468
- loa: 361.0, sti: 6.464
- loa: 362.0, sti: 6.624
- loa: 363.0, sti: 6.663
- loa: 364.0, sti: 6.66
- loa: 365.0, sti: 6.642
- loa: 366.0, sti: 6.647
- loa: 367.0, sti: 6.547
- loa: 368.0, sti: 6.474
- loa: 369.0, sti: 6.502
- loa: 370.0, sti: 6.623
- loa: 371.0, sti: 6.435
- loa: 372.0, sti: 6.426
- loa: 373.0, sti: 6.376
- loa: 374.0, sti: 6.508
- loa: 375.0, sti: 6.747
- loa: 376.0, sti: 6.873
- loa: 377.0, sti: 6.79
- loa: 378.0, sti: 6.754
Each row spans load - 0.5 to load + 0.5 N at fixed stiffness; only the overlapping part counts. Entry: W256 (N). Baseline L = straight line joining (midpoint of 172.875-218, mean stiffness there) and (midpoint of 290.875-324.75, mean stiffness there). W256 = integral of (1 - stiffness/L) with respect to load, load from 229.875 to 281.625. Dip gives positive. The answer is 9.3 N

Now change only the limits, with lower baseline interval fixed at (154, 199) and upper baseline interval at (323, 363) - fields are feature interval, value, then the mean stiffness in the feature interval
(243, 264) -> 4.7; 4.49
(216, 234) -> 5.8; 3.78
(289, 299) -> 0.3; 5.89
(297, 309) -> 0.9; 5.68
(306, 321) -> 0.6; 5.95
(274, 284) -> -0.5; 6.24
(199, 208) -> 0.3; 5.25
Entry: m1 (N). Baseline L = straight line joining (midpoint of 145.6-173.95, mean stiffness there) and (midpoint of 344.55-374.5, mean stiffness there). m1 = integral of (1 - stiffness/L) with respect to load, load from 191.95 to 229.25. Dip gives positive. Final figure 6.2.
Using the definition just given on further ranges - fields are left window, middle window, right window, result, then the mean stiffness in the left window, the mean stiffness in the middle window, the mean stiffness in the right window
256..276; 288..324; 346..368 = 1.2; 5.75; 5.9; 6.57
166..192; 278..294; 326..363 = -0.7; 5.28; 6.25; 6.38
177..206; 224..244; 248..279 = 9.0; 5.14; 2.92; 5.45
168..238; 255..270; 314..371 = -0.5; 4.67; 5.56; 6.36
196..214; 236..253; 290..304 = 6.8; 5.14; 3.24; 5.78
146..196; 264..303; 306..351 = -0.8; 5.31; 6.04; 6.17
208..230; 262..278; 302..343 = -2.3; 4.42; 5.96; 6.05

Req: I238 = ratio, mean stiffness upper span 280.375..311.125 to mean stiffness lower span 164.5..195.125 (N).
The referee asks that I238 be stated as 1.13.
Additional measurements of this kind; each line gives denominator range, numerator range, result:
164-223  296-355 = 1.19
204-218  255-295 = 1.18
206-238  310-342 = 1.52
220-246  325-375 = 2.04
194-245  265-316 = 1.46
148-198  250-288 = 1.08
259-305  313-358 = 1.06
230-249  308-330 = 2.13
